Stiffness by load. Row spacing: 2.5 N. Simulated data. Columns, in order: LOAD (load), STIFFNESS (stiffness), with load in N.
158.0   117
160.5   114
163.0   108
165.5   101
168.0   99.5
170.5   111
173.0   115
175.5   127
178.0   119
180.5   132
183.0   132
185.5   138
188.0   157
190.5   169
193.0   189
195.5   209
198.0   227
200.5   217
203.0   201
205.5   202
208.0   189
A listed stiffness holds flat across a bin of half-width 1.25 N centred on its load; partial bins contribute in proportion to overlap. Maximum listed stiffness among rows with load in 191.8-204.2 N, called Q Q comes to 227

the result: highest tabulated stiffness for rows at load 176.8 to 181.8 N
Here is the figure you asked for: 132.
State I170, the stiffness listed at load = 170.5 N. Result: 111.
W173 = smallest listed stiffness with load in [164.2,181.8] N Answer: 99.5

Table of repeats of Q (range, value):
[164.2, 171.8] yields 111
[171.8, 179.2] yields 127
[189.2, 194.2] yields 189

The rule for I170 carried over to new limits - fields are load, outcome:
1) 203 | 201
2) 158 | 117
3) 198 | 227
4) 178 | 119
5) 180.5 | 132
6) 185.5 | 138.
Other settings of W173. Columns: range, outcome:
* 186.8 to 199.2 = 157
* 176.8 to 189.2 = 119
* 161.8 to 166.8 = 101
